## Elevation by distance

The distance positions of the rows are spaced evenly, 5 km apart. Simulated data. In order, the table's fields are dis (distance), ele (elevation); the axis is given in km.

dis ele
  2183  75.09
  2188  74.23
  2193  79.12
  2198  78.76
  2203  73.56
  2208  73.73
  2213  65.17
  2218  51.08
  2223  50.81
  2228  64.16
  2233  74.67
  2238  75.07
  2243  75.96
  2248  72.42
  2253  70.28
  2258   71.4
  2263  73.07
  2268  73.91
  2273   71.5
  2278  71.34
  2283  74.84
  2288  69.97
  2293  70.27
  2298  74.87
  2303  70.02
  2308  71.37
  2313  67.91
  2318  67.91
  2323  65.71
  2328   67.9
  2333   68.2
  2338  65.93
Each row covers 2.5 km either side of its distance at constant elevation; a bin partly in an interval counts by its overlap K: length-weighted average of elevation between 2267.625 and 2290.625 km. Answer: 72.2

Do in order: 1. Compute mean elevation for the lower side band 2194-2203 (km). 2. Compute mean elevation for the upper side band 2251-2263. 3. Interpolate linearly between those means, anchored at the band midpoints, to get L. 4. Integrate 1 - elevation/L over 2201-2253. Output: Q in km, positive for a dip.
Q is 4.6 km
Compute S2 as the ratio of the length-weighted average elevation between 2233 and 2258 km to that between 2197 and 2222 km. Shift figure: 1.1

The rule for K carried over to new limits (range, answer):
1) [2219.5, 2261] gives 69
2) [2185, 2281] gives 70.6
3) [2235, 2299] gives 72.6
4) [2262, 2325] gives 71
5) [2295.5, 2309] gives 72.2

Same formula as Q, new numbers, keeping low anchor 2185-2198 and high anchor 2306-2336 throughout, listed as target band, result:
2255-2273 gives -0.1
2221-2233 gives 2.1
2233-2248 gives -0.2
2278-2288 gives -0.3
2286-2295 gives 0.0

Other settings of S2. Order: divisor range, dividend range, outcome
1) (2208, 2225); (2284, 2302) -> 1.23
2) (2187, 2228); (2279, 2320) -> 1.05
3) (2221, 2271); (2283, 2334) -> 0.99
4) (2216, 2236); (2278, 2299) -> 1.19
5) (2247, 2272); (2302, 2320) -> 0.96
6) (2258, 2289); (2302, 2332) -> 0.94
